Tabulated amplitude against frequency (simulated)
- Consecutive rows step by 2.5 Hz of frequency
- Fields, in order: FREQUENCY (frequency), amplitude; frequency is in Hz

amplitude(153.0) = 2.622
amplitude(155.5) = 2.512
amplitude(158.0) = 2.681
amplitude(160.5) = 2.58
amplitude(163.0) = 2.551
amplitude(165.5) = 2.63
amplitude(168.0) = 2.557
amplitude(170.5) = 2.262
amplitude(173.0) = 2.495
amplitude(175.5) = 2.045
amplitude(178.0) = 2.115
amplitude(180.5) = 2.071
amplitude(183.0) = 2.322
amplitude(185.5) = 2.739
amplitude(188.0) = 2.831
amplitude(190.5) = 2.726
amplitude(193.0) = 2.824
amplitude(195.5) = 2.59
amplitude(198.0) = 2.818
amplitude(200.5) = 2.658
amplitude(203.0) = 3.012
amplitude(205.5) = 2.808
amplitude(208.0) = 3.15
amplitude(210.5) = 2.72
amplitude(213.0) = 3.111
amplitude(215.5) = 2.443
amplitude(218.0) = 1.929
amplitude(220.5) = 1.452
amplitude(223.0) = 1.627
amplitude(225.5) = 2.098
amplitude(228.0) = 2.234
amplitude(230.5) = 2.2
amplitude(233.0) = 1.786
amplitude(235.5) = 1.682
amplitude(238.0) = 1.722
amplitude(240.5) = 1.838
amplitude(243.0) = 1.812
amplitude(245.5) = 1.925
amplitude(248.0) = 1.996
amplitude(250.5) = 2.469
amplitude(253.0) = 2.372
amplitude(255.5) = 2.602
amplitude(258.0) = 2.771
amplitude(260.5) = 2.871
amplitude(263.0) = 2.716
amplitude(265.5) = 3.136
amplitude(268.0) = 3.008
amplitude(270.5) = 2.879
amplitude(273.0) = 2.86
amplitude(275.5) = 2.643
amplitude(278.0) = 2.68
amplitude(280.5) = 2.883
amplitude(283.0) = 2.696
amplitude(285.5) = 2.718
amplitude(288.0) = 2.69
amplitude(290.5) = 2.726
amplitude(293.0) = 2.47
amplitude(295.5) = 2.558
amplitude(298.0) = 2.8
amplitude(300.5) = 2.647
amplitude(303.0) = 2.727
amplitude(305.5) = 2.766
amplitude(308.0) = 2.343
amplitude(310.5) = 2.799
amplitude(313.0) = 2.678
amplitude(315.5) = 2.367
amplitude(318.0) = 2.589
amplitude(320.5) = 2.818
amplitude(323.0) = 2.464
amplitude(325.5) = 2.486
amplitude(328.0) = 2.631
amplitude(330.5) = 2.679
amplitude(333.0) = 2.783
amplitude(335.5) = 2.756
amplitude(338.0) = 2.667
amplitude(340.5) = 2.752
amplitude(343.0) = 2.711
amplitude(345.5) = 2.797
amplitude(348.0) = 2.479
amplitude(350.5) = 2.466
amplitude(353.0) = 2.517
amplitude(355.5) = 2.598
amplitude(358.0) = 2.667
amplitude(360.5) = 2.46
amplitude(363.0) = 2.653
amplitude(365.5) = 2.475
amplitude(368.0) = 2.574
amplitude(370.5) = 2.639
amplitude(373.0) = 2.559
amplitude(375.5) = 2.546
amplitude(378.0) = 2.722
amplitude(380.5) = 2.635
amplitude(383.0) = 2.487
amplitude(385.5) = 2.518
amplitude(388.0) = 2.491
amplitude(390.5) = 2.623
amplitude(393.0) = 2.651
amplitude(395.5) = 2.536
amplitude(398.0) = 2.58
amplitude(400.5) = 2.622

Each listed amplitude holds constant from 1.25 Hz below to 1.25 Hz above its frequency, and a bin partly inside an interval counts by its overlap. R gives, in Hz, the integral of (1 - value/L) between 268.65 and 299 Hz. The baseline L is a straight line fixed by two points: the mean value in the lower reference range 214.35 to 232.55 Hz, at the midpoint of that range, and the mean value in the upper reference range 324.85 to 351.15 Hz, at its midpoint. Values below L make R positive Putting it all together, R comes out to -4.9 Hz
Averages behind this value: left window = 1.99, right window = 2.66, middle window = 2.72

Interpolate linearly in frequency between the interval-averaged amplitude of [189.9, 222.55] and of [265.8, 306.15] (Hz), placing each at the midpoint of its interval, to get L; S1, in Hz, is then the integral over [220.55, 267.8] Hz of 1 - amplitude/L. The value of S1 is 8.18 Hz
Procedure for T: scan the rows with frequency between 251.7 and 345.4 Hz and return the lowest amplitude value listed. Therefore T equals 2.343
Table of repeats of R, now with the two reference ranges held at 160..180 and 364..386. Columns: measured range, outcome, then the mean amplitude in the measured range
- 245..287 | -3.37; 2.67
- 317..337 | -0.95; 2.65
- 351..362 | 0.01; 2.56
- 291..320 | -1.27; 2.62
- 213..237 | 4.32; 2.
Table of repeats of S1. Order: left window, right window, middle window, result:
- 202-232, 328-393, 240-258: 1.76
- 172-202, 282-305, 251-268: -0.82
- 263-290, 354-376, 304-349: 0.56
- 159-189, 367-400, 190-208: -2.61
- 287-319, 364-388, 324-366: -0.48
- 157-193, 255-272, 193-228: 1.78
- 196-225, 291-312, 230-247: 4.75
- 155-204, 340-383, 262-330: -3.05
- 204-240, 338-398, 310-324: -0.88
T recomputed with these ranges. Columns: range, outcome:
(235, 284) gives 1.682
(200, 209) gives 2.658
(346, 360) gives 2.466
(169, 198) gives 2.045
